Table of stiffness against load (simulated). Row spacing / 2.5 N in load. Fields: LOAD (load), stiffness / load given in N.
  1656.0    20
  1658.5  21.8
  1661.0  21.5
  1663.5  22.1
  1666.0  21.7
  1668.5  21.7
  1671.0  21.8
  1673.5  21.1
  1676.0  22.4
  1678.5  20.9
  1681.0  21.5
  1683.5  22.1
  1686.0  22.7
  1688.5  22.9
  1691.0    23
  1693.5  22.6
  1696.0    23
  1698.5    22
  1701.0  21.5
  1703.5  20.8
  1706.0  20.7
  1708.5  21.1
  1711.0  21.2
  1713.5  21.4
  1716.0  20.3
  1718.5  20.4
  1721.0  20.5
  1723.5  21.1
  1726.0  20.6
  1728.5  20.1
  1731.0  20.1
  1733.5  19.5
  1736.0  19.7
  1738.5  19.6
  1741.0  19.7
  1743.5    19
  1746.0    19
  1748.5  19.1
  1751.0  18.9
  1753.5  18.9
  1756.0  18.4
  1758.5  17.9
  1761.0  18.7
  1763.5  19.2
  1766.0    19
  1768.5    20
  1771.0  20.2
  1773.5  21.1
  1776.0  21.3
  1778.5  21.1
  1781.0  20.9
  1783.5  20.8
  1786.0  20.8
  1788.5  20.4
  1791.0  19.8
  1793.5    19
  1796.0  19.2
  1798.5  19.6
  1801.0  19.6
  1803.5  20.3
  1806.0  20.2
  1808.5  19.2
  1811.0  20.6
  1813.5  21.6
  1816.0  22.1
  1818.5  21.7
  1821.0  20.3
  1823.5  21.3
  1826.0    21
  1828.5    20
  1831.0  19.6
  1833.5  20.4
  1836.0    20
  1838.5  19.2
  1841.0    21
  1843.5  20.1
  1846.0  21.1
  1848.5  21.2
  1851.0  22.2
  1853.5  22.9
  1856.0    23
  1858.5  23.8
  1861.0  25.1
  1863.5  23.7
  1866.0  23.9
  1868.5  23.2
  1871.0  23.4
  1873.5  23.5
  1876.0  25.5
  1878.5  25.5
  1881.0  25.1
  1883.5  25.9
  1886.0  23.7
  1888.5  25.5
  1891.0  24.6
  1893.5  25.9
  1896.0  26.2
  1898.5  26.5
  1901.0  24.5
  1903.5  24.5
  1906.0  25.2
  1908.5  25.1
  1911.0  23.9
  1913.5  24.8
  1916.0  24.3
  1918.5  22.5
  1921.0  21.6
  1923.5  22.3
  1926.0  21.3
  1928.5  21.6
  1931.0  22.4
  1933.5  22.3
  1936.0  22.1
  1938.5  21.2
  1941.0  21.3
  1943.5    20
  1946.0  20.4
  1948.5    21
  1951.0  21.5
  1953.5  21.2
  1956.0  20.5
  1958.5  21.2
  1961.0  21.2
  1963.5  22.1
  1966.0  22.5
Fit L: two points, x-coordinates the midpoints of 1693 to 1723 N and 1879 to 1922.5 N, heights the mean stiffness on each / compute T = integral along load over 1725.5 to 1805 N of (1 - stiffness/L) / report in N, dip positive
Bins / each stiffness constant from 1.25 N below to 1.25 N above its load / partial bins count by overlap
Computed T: 9.1 N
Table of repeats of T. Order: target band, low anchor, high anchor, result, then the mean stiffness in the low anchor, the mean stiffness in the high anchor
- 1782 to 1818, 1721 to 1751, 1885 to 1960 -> 1.0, 19.8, 23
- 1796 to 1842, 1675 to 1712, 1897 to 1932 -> 5.0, 21.9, 23.6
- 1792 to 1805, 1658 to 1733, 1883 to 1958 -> 1.5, 21.5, 23.1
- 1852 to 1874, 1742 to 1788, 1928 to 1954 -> -3.2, 19.7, 21.4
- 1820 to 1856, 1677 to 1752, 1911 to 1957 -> 1.0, 20.8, 21.9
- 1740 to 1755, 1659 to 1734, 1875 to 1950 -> 2.0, 21.4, 23.5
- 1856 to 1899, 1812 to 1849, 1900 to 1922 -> -3.8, 20.7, 24.1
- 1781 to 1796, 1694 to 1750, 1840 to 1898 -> 1.3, 20.5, 23.8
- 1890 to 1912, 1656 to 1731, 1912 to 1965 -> -3.5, 21.5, 21.8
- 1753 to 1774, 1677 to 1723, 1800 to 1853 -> 1.9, 21.6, 20.6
